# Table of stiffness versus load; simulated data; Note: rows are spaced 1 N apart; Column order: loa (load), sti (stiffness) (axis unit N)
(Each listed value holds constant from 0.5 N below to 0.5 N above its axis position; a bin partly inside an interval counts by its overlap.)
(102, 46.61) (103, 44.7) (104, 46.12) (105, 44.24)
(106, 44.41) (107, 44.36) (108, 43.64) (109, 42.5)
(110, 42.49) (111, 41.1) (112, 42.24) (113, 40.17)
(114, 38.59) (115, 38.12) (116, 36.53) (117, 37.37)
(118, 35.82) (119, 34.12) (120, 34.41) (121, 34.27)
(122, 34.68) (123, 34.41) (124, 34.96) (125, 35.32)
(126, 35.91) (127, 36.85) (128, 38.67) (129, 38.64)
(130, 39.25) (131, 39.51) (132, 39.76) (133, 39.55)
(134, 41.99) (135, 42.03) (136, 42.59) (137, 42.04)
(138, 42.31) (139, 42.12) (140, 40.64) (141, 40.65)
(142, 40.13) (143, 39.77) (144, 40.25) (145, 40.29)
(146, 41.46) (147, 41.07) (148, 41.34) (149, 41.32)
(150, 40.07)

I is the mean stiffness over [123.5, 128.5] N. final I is 36.3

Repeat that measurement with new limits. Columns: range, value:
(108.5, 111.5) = 42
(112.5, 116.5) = 38.4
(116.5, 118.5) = 36.6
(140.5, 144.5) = 40.2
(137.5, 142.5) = 41.2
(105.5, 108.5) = 44.1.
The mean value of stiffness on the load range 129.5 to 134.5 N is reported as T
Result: 40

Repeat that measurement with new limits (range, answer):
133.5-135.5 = 42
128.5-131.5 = 39.1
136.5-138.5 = 42.2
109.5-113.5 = 41.5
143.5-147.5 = 40.8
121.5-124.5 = 34.7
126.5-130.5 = 38.4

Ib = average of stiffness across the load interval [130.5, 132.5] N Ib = 39.6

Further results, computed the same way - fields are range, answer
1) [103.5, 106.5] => 44.9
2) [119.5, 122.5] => 34.5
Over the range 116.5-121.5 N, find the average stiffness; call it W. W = 35.2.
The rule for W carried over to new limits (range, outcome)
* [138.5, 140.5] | 41.4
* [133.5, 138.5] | 42.2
